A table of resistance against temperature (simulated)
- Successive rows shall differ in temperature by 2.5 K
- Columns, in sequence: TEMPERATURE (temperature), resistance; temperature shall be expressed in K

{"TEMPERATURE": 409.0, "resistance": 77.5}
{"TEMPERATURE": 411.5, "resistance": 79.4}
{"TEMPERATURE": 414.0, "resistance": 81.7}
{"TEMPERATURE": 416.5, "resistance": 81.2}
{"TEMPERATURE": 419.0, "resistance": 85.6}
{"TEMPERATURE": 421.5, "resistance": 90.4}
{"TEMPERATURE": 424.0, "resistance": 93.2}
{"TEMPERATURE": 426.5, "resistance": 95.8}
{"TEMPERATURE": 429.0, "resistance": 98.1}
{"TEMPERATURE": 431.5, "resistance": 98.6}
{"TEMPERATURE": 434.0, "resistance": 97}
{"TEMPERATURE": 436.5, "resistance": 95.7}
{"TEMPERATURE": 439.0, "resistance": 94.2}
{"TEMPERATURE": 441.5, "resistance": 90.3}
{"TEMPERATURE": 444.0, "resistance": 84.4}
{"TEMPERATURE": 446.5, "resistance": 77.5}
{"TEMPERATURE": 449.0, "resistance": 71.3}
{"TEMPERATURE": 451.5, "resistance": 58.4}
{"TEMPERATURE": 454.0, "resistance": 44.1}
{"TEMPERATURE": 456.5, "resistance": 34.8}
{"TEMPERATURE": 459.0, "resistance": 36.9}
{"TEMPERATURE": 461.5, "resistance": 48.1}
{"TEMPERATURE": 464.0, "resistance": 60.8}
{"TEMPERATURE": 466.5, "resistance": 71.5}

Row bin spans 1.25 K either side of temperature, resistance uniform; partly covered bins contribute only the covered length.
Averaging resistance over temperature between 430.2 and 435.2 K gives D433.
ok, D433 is 97.8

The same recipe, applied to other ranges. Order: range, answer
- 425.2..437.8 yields 97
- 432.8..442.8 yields 94.2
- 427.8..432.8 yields 98.3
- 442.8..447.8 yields 80.8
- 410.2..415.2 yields 80.5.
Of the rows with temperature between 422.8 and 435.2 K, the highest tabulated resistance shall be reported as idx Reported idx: 98.6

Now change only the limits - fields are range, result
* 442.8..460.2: 84.4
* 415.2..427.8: 95.8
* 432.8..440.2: 97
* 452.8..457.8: 44.1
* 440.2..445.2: 90.3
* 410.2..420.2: 85.6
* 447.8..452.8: 71.3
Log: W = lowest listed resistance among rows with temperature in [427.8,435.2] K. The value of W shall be 97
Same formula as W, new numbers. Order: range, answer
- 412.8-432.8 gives 81.2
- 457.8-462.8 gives 36.9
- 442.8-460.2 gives 34.8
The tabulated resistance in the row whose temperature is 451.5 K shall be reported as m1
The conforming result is 58.4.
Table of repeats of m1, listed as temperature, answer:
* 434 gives 97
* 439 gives 94.2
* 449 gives 71.3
